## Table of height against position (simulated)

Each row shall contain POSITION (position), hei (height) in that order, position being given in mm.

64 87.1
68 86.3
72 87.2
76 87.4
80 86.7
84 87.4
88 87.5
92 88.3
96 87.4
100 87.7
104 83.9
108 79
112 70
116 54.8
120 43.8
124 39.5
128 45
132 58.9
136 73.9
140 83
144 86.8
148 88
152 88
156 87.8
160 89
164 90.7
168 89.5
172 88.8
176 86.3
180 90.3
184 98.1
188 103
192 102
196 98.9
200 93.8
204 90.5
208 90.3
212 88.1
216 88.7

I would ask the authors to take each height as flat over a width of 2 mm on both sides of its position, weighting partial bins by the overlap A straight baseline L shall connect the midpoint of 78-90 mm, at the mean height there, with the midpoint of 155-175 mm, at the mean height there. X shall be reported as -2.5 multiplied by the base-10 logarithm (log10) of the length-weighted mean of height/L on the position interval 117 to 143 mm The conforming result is 0.449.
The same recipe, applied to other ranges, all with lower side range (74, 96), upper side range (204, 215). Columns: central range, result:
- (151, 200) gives -0.05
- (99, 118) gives 0.18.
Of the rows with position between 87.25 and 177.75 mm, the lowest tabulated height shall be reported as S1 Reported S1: 39.5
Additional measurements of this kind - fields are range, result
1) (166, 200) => 86.3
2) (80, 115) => 70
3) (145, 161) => 87.8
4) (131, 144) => 58.9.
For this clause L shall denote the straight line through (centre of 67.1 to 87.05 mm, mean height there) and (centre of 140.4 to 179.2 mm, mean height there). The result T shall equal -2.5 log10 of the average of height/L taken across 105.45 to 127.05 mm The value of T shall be 0.46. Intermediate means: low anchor 87.1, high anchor 88.2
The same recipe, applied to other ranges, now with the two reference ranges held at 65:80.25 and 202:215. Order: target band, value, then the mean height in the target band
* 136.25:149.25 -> 0.05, 84.2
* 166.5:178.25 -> 0.01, 88.2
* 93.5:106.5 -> 0.02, 86.1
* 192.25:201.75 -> -0.09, 97.5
